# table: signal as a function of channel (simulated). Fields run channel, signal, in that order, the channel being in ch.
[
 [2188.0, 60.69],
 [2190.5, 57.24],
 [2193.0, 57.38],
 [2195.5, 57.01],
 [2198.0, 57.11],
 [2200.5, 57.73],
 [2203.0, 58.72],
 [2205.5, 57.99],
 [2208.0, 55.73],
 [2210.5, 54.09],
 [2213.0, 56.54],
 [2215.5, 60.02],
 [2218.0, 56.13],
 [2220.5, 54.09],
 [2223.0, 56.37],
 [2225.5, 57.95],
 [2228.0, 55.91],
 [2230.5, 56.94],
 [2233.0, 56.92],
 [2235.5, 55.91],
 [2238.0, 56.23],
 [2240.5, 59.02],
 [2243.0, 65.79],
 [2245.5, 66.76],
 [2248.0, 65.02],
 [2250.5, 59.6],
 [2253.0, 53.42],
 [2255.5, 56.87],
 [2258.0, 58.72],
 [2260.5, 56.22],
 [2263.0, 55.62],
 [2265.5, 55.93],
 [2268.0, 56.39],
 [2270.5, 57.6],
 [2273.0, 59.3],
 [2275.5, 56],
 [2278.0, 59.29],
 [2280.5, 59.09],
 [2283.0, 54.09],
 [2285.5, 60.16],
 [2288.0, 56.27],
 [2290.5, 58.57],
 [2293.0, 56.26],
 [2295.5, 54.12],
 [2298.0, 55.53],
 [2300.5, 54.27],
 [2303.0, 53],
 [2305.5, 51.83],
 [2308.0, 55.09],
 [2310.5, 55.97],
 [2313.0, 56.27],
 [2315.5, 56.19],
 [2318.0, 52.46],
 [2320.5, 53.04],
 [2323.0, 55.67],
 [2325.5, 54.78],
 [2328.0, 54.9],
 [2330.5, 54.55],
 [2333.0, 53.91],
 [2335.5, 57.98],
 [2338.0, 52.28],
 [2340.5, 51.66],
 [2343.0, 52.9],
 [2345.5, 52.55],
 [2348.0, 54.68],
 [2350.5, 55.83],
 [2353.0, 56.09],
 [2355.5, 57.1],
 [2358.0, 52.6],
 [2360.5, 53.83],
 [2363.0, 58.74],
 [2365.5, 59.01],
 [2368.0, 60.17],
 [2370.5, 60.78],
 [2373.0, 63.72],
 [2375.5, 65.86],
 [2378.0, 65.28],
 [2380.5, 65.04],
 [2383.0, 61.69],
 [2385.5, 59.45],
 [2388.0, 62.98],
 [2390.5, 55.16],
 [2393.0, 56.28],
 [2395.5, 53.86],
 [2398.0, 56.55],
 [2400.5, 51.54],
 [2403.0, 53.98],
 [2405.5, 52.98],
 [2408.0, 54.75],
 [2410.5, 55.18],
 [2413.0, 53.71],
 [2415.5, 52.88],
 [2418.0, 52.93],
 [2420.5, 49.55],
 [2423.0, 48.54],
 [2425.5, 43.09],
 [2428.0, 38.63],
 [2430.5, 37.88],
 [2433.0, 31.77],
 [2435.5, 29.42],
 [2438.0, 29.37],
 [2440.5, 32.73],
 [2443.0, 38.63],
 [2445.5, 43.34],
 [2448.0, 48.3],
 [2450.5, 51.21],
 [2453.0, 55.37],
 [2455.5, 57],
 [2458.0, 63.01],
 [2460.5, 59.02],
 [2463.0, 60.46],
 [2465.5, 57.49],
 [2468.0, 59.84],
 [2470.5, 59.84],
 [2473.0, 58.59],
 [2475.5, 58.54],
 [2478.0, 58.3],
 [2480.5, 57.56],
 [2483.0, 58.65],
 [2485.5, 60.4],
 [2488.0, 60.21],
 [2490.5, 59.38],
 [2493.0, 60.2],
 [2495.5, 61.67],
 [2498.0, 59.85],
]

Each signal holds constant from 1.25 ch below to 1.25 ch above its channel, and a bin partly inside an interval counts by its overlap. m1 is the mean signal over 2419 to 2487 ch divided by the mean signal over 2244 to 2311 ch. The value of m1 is 0.87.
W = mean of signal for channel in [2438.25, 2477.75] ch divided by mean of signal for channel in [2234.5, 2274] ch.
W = 0.90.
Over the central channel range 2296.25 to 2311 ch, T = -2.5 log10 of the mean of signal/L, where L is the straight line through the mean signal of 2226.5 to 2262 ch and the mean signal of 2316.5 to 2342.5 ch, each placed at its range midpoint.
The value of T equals 0.03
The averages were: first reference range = 58.8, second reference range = 54.1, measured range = 54.2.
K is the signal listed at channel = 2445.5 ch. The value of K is 43.34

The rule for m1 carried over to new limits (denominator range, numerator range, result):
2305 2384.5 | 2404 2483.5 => 0.89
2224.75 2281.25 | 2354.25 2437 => 0.92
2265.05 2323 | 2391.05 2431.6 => 0.91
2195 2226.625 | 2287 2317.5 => 0.97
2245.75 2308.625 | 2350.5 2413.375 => 1.02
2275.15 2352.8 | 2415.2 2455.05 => 0.78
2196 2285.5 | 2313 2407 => 0.98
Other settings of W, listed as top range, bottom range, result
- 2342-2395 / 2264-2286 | 1.02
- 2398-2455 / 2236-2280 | 0.79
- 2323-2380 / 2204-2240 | 1.01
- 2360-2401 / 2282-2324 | 1.08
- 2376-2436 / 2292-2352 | 0.96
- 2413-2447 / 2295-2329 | 0.76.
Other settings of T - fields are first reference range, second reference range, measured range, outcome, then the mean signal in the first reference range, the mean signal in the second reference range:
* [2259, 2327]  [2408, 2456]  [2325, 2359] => -0.05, 55.9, 44.8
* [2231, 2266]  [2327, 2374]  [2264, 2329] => 0.03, 58.7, 55.9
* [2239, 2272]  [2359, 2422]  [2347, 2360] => 0.05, 59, 57.4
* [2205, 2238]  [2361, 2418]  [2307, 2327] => 0.05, 56.5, 58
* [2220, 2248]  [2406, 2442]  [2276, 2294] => -0.06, 58.8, 43.8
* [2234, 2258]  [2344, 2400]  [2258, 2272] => 0.05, 59.8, 58.4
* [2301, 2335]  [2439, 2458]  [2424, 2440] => 0.35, 54.5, 47.5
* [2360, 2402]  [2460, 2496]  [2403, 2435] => 0.24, 59.5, 59.3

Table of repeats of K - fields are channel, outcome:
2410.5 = 55.18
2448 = 48.3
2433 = 31.77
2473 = 58.59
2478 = 58.3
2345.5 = 52.55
